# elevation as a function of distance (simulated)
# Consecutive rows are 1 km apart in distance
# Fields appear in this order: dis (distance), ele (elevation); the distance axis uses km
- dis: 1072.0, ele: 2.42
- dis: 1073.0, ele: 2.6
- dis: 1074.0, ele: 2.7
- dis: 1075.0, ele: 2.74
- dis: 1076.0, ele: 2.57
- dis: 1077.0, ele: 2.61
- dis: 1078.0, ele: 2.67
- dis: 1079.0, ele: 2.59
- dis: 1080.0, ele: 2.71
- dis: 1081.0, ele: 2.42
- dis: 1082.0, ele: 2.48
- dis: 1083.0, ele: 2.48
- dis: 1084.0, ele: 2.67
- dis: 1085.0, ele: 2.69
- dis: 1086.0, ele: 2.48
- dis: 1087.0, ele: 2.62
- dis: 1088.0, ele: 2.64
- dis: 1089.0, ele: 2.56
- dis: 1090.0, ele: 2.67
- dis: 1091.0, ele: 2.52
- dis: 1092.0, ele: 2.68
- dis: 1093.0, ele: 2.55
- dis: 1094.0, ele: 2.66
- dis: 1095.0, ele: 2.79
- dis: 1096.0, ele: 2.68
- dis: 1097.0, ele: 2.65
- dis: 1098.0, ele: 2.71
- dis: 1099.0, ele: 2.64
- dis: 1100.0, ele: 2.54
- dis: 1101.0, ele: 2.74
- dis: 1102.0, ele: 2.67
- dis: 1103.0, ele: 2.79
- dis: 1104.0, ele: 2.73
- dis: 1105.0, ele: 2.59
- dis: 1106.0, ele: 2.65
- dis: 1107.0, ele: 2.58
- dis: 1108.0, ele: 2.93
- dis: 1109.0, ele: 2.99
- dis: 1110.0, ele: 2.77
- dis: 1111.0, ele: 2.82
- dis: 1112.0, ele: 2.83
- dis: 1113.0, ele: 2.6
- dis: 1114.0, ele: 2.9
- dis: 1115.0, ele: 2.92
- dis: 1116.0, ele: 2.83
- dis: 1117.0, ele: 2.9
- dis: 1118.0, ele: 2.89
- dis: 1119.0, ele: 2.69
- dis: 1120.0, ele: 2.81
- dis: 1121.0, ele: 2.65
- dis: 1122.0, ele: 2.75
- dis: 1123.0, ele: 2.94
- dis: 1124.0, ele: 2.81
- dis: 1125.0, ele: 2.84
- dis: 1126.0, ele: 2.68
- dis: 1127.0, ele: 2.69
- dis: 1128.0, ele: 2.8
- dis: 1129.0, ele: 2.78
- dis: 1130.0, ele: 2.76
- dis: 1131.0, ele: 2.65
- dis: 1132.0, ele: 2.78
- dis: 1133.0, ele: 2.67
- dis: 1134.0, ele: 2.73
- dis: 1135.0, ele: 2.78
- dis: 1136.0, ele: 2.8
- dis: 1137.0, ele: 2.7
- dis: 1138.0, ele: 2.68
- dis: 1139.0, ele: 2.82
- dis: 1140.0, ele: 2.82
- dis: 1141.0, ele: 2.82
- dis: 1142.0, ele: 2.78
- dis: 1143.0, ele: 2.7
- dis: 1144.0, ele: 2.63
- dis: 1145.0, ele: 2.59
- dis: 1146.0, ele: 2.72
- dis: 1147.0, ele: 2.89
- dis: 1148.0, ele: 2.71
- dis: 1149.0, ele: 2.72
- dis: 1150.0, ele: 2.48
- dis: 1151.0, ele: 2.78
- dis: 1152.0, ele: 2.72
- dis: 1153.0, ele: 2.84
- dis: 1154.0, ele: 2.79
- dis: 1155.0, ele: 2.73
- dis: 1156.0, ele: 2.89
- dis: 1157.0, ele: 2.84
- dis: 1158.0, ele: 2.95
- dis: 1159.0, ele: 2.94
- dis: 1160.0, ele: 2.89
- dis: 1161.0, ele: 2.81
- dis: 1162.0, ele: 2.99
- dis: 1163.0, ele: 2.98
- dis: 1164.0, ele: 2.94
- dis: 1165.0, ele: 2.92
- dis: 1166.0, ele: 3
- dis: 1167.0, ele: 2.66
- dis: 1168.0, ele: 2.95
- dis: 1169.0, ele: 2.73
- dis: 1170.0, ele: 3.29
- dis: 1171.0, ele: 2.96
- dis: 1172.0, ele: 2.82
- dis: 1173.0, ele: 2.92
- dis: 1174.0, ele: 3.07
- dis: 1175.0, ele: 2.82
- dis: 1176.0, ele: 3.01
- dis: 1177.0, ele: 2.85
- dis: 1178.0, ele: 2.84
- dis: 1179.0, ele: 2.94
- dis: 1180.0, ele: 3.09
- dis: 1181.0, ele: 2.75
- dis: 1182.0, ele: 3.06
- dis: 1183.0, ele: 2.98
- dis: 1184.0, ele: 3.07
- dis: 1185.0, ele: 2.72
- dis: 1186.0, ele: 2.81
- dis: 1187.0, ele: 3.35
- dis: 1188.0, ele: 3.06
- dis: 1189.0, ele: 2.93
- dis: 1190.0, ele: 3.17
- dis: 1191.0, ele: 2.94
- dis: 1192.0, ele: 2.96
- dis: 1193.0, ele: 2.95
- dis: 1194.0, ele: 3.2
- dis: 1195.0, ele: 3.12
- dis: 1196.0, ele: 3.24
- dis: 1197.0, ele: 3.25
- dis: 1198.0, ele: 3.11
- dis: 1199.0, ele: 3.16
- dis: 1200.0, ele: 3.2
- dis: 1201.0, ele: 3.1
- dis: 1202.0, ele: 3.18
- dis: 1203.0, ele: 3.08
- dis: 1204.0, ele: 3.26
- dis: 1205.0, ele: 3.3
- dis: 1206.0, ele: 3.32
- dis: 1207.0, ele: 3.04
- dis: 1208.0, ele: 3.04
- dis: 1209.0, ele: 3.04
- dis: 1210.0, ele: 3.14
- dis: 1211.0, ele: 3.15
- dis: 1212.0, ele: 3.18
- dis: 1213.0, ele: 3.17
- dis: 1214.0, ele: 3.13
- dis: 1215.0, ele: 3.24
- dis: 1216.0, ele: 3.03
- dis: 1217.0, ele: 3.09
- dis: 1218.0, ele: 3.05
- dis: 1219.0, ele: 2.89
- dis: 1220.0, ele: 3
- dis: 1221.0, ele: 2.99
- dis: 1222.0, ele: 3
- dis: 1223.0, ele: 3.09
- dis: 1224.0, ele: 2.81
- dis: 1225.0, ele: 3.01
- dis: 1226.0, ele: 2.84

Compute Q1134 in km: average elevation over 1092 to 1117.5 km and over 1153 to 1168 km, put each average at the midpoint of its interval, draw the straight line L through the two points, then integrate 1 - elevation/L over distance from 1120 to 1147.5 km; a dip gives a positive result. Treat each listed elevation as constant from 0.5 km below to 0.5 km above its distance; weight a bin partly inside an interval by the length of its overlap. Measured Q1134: 0.6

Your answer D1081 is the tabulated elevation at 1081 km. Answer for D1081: 2.42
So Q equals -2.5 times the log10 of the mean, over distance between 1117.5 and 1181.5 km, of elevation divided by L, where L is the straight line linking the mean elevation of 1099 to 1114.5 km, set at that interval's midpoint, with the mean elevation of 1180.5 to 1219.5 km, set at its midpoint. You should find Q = 0.03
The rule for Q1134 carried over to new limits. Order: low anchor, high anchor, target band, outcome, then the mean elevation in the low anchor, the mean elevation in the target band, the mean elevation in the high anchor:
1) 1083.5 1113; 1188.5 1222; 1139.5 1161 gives 0.9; 2.68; 2.77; 3.11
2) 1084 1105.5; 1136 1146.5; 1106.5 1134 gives -1.0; 2.65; 2.79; 2.73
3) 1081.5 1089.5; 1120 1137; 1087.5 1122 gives -0.8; 2.58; 2.72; 2.76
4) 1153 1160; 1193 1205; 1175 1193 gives 0.5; 2.86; 2.97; 3.17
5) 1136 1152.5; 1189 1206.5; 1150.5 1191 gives 0.1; 2.72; 2.92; 3.14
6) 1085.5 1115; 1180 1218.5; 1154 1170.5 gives 0.2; 2.69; 2.9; 3.09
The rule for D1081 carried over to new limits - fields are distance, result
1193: 2.95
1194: 3.2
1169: 2.73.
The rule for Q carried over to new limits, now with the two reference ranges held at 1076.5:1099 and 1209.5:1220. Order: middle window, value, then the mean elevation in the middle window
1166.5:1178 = 0.010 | 2.91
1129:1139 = 0.023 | 2.74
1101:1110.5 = -0.024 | 2.74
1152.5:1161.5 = 0.010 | 2.85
